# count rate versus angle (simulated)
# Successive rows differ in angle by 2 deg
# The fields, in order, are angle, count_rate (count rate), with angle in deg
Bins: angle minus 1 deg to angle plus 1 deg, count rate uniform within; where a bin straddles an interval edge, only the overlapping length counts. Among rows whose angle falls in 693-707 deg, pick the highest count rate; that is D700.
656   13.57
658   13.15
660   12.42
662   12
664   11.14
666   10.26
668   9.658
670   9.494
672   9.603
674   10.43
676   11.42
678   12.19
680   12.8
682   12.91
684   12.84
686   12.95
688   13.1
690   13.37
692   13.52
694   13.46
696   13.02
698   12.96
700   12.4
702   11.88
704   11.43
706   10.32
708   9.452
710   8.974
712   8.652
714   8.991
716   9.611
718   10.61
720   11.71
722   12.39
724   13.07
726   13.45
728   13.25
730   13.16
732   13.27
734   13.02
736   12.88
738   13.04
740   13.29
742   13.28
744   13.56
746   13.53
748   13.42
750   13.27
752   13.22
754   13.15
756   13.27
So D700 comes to 13.46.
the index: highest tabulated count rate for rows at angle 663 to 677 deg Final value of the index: 11.42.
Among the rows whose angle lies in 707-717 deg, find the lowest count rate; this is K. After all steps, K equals 8.652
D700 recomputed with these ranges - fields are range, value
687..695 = 13.52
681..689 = 13.1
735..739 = 13.04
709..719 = 10.61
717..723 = 12.39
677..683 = 12.91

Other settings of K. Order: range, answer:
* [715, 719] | 9.611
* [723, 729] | 13.07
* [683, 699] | 12.84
